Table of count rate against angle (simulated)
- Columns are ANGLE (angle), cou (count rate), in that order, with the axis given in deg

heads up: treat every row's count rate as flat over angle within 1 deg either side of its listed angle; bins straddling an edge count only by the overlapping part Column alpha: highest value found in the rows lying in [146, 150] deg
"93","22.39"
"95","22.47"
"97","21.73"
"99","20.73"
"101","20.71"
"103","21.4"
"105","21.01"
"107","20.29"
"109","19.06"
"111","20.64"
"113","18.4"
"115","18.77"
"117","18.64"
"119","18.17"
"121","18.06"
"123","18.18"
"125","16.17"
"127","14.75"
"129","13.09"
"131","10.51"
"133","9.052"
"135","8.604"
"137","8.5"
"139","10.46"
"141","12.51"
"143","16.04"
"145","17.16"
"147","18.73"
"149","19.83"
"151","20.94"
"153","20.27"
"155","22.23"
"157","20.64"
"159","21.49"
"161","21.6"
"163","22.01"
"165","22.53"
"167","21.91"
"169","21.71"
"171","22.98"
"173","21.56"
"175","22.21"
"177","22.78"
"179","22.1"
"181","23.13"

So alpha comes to 19.83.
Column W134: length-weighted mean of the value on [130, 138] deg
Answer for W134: 9.17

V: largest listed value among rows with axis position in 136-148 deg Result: 18.73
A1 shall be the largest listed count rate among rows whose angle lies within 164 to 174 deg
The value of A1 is 22.98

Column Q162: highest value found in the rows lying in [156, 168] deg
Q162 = 22.53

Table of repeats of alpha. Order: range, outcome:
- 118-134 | 18.18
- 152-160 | 22.23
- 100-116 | 21.4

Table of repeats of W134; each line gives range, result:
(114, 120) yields 18.5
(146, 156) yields 20.4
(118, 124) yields 18.1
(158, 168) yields 21.9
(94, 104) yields 21.4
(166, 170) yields 21.8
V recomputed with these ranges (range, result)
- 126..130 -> 14.75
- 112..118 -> 18.77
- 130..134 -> 10.51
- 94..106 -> 22.47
